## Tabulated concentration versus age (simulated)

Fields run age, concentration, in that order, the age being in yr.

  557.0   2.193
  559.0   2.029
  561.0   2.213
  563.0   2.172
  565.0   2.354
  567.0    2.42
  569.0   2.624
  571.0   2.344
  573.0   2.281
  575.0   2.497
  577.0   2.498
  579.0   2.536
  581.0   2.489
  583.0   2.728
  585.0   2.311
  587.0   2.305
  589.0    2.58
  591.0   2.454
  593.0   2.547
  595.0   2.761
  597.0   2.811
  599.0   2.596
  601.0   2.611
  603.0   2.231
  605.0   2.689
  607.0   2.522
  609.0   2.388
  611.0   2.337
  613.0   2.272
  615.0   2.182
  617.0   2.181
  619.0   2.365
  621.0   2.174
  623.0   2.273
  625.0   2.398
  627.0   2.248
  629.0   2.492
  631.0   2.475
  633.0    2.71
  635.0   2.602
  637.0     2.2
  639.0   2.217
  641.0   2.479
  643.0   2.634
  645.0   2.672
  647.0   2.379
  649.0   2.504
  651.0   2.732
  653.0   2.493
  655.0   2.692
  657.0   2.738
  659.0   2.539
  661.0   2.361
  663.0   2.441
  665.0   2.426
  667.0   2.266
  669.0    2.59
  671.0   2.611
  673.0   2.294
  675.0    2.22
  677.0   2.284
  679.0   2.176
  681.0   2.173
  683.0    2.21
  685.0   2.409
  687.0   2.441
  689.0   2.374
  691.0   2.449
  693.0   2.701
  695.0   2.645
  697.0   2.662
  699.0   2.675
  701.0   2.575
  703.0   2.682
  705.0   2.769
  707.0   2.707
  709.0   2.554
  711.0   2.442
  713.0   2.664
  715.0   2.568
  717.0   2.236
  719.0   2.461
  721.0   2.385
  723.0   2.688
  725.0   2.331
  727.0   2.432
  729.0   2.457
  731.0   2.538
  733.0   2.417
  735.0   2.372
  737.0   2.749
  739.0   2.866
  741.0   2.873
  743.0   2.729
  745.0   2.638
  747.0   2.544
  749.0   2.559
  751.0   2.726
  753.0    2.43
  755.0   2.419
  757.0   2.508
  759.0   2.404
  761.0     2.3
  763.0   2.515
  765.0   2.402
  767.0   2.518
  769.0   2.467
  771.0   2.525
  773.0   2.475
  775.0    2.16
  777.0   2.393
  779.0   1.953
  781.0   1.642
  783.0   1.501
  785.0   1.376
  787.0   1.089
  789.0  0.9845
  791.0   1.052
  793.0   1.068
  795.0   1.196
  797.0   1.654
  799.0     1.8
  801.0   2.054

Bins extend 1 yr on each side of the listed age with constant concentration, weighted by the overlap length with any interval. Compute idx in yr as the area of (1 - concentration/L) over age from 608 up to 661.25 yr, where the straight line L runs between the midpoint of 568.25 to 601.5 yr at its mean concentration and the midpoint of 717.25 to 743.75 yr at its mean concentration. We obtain 2.1 yr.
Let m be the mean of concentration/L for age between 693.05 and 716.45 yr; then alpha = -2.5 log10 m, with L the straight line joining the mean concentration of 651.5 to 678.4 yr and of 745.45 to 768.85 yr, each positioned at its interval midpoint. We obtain -0.07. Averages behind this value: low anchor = 2.46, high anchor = 2.49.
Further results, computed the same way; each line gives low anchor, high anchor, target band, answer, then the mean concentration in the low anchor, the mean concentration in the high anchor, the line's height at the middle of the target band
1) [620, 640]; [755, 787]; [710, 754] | -0.14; 2.38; 2.18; 2.24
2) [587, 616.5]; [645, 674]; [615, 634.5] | 0.06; 2.49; 2.51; 2.5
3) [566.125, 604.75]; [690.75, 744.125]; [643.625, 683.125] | 0.05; 2.51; 2.58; 2.55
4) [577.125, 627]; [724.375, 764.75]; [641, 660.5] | -0.05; 2.44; 2.54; 2.48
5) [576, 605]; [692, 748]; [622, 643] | 0.06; 2.54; 2.58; 2.55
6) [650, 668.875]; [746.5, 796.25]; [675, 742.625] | -0.09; 2.52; 2.04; 2.31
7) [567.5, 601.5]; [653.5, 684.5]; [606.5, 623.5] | 0.09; 2.53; 2.4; 2.48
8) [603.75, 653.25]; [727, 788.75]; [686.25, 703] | -0.09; 2.42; 2.34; 2.38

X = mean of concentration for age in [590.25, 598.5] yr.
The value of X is 2.65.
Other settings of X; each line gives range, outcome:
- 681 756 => 2.55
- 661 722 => 2.47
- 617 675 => 2.46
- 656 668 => 2.46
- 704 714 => 2.63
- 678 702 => 2.46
